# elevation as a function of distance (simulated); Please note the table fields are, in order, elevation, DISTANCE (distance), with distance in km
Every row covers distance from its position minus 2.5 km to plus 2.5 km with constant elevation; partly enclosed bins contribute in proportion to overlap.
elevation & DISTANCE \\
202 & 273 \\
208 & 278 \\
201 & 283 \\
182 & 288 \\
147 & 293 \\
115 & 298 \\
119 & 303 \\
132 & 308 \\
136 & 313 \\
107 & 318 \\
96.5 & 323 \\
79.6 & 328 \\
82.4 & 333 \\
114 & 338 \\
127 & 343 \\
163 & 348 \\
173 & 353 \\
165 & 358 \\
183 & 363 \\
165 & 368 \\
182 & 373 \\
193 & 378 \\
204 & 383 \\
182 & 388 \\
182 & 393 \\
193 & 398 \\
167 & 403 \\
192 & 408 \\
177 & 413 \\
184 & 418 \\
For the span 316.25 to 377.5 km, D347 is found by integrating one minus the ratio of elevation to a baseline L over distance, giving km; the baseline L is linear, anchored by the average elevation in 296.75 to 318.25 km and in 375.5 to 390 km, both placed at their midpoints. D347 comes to 9.1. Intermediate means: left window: 124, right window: 193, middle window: 139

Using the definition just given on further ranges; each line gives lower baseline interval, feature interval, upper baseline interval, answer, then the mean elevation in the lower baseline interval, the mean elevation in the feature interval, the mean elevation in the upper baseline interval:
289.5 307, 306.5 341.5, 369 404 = 9.4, 131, 107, 186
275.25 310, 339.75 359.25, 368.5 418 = 2.1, 158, 155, 185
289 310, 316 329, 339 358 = 4.2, 132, 95.6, 153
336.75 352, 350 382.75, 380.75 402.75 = -3.3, 140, 178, 188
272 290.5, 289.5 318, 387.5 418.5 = 9.6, 198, 130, 182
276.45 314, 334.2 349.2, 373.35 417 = 3.7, 154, 128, 186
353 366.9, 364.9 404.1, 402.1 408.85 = -1.7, 173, 184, 179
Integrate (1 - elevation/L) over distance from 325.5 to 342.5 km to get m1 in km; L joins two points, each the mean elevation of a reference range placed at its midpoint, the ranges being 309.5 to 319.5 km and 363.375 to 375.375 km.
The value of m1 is 5.57 km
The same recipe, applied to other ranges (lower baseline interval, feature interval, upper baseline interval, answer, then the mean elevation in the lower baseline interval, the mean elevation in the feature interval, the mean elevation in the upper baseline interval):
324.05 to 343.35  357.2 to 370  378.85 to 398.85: -2.2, 97.5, 172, 190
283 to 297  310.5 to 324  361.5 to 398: 4.4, 166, 115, 185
